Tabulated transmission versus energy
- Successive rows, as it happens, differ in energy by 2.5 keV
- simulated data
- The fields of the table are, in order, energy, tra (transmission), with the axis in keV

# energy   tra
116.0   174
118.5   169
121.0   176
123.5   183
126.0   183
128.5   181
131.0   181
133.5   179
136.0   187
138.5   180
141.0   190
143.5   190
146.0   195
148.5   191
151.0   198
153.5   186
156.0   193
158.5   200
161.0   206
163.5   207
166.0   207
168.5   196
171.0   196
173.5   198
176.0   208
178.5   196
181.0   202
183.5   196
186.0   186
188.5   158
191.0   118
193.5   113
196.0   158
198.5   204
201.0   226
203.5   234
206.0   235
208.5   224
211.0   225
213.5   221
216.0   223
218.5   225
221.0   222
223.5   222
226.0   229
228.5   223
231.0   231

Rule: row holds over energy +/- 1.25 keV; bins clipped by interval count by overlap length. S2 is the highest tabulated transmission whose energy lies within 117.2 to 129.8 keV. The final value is 183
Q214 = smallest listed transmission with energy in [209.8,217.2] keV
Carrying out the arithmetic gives 221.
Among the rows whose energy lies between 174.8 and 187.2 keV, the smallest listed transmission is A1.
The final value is 186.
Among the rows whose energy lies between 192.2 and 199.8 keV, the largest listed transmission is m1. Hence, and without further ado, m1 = 204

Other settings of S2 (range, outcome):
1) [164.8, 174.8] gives 207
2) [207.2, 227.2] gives 229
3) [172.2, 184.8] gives 208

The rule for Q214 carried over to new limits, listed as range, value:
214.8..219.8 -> 223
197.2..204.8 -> 204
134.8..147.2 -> 180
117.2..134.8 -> 169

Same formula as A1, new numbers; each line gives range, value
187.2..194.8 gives 113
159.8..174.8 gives 196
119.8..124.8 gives 176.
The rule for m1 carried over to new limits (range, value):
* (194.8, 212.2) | 235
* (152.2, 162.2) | 206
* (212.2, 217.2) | 223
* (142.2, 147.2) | 195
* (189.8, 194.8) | 118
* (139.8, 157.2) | 198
